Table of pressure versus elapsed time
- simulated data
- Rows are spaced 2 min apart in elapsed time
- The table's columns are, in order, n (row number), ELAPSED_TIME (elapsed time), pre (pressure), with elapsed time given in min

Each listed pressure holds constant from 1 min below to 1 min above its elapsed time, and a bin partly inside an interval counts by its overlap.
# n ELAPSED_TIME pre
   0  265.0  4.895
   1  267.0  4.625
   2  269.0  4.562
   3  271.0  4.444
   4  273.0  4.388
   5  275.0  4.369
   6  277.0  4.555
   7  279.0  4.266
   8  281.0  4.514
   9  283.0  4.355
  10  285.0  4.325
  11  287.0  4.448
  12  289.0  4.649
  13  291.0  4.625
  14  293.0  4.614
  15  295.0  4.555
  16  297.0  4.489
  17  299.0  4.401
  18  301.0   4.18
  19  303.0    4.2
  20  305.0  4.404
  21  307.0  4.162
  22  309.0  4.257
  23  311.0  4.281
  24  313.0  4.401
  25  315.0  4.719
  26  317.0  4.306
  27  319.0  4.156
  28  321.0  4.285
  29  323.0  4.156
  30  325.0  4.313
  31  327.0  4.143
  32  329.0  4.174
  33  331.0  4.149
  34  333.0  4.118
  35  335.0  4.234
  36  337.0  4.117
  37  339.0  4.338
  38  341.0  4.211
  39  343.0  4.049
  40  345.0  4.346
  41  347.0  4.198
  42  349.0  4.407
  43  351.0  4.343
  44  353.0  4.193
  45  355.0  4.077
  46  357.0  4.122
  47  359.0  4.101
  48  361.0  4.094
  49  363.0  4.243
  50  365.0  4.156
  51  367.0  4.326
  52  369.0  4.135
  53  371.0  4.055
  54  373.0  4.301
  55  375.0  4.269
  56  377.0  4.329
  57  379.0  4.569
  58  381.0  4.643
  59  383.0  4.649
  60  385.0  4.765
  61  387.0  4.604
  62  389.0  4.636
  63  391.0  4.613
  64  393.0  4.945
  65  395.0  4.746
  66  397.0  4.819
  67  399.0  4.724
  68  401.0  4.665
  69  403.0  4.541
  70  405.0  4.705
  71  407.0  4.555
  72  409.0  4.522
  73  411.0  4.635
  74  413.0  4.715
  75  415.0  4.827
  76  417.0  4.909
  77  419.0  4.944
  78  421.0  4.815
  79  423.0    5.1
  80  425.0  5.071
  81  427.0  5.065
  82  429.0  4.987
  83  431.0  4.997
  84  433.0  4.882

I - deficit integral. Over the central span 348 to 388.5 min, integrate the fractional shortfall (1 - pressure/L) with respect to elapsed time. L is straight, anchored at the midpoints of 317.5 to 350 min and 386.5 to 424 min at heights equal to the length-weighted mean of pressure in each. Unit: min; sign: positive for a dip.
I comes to 1.3 min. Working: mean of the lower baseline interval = 4.21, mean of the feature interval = 4.32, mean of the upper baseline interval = 4.74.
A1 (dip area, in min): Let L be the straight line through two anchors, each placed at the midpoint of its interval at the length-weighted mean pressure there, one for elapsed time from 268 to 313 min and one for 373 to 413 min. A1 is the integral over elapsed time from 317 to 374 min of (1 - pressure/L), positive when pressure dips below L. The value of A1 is 4.1 min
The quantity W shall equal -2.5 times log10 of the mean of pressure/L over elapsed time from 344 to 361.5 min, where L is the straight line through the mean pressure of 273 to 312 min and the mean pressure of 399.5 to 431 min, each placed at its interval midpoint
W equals 0.10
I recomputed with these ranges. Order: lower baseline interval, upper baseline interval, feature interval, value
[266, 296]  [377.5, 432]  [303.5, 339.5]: 2.5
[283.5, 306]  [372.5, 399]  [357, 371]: 1.3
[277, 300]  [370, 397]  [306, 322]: 0.6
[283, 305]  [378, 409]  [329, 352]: 1.6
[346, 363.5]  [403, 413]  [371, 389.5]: -0.4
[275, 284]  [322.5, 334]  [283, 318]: -0.8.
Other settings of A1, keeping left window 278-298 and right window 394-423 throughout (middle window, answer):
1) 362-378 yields 1.5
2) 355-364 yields 1.0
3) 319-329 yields 0.8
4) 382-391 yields 0.1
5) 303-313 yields 0.5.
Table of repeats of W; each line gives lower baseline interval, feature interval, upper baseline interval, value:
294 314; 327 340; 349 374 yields 0.019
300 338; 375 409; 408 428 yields 0.014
